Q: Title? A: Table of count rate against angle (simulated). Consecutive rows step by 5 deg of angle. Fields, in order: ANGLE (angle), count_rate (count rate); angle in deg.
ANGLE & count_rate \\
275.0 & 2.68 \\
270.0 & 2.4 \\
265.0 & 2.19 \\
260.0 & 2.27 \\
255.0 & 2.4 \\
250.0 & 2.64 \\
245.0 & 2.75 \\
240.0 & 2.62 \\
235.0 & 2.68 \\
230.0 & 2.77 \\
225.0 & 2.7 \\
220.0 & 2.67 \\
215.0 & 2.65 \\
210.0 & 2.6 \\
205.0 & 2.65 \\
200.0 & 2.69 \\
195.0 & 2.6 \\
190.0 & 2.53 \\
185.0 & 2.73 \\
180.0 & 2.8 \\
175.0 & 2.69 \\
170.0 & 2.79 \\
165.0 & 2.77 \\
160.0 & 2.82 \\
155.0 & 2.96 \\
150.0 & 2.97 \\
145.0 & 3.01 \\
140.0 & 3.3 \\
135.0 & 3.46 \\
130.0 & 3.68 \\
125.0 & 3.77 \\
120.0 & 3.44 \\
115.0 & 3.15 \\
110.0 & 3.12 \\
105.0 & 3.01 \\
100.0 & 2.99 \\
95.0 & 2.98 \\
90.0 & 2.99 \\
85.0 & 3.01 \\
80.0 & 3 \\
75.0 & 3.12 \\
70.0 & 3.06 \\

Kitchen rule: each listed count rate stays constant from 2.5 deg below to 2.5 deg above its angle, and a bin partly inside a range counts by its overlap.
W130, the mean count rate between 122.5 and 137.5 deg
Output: 3.64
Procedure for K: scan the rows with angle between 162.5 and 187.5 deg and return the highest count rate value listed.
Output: 2.8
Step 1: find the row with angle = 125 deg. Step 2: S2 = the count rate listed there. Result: 3.77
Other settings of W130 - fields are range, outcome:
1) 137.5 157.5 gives 3.06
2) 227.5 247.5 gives 2.71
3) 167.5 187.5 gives 2.75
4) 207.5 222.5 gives 2.64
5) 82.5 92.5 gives 3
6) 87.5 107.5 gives 2.99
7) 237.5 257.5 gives 2.6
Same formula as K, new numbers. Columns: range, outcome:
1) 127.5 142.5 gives 3.68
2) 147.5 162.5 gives 2.97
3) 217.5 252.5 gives 2.77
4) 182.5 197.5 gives 2.73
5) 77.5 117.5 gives 3.15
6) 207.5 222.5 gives 2.67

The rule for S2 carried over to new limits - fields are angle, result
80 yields 3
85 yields 3.01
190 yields 2.53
